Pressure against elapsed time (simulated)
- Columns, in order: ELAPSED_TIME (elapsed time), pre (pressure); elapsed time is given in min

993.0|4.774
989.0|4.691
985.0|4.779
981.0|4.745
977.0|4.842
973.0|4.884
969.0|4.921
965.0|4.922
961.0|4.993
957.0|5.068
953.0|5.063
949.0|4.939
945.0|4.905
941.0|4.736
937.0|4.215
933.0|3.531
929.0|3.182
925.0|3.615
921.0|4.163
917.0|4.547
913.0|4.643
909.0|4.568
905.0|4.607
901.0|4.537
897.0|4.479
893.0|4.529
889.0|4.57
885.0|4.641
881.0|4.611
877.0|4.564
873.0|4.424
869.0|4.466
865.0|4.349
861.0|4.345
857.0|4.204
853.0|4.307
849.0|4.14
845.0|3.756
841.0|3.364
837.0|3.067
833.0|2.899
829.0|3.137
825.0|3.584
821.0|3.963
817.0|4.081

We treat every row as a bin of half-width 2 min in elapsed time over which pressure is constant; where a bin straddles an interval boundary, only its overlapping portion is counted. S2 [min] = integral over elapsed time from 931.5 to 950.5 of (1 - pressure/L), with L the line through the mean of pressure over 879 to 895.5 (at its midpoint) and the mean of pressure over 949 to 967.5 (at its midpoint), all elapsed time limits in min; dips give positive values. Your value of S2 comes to 1.7 min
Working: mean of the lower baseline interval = 4.58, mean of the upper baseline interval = 5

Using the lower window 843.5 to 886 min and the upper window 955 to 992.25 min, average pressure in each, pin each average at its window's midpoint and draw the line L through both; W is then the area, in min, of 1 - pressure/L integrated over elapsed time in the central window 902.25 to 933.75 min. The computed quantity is 3.1 min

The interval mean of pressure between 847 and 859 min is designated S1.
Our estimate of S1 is 4.22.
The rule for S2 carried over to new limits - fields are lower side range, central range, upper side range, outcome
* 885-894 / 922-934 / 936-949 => 3.0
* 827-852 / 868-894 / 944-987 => -4.2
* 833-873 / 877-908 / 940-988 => -2.0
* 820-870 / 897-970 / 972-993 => -1.1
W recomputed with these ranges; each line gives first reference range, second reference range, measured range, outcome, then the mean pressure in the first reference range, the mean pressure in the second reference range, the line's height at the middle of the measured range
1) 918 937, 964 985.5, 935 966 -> -4.2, 3.73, 4.85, 4.28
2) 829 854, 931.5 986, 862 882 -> -3.2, 3.52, 4.76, 3.85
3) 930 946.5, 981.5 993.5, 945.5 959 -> -1.9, 4.26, 4.74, 4.4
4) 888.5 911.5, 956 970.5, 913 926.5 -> 1.4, 4.55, 4.97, 4.68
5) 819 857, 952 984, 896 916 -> -1.3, 3.61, 4.92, 4.3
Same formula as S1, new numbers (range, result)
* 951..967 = 5.01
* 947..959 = 5.02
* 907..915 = 4.61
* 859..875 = 4.4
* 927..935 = 3.36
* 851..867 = 4.3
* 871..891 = 4.56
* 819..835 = 3.4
